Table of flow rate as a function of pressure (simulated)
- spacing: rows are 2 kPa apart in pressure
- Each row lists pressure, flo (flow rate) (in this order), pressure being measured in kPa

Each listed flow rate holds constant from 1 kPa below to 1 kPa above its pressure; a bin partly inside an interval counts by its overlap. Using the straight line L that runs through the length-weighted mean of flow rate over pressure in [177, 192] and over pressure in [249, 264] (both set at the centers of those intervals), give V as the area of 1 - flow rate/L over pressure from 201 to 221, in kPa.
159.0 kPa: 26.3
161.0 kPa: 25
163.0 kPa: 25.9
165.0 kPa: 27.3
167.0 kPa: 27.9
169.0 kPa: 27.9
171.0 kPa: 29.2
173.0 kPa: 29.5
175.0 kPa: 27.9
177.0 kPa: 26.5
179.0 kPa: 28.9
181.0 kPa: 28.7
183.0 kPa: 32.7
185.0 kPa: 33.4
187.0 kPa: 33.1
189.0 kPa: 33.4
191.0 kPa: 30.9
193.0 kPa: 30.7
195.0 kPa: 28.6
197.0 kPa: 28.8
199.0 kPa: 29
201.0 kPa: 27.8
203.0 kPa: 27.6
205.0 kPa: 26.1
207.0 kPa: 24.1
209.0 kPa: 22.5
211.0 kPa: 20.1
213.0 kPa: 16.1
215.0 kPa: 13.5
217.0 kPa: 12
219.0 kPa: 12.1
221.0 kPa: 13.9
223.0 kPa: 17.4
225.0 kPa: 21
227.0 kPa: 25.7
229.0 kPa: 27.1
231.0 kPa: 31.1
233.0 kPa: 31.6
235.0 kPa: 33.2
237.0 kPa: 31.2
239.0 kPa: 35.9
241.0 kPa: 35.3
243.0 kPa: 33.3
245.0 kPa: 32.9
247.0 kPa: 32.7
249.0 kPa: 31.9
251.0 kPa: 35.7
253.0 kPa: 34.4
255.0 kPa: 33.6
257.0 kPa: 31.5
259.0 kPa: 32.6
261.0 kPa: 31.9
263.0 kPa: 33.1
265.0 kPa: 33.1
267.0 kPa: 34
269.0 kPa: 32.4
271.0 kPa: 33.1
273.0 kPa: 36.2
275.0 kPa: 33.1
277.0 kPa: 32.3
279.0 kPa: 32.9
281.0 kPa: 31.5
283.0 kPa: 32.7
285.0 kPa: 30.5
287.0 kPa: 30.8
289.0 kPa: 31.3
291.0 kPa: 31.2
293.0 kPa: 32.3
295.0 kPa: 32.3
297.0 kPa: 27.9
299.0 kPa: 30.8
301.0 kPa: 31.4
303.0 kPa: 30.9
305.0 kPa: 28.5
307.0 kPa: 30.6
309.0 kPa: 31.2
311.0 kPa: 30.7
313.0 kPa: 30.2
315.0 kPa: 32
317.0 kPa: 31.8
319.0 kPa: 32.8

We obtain 7.8 kPa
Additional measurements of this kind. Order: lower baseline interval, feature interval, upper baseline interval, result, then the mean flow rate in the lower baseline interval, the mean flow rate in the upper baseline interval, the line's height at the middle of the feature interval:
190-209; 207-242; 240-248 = 8.7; 27.9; 33.5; 31.1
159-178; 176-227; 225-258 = 7.8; 27.4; 32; 29.5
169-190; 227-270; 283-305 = -2.8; 30.2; 30.9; 30.6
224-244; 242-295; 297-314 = -3.9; 30.5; 30.4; 30.5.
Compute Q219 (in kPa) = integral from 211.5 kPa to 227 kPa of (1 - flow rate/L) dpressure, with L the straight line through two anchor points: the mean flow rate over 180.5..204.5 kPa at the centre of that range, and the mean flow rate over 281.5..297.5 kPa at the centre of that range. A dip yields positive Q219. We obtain 7.4 kPa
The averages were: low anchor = 30.3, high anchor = 31.2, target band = 16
